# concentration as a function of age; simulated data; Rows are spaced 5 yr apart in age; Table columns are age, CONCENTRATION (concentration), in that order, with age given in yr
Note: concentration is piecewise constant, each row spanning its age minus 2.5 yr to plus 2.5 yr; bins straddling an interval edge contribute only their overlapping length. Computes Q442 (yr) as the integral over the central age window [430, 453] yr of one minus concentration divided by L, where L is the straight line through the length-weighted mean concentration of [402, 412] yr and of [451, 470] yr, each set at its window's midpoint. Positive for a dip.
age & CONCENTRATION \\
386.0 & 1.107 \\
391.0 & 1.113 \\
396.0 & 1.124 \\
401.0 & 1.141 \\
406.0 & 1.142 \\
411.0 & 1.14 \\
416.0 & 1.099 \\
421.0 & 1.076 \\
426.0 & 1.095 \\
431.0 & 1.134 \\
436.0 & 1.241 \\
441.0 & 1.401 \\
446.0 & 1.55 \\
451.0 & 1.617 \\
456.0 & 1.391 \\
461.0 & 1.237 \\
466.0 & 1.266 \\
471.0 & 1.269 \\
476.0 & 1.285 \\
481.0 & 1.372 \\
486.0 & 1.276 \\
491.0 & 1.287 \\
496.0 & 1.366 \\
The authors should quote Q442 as -2.35 yr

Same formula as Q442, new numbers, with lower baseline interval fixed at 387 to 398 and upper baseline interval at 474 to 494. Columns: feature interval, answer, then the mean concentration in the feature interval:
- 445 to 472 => -2.9 yr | 1.39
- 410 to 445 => 0.1 yr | 1.19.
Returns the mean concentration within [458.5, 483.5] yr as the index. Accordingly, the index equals 1.29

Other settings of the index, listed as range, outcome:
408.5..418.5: 1.12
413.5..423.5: 1.09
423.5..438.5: 1.16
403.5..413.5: 1.14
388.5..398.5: 1.12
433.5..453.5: 1.45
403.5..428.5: 1.11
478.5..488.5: 1.32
